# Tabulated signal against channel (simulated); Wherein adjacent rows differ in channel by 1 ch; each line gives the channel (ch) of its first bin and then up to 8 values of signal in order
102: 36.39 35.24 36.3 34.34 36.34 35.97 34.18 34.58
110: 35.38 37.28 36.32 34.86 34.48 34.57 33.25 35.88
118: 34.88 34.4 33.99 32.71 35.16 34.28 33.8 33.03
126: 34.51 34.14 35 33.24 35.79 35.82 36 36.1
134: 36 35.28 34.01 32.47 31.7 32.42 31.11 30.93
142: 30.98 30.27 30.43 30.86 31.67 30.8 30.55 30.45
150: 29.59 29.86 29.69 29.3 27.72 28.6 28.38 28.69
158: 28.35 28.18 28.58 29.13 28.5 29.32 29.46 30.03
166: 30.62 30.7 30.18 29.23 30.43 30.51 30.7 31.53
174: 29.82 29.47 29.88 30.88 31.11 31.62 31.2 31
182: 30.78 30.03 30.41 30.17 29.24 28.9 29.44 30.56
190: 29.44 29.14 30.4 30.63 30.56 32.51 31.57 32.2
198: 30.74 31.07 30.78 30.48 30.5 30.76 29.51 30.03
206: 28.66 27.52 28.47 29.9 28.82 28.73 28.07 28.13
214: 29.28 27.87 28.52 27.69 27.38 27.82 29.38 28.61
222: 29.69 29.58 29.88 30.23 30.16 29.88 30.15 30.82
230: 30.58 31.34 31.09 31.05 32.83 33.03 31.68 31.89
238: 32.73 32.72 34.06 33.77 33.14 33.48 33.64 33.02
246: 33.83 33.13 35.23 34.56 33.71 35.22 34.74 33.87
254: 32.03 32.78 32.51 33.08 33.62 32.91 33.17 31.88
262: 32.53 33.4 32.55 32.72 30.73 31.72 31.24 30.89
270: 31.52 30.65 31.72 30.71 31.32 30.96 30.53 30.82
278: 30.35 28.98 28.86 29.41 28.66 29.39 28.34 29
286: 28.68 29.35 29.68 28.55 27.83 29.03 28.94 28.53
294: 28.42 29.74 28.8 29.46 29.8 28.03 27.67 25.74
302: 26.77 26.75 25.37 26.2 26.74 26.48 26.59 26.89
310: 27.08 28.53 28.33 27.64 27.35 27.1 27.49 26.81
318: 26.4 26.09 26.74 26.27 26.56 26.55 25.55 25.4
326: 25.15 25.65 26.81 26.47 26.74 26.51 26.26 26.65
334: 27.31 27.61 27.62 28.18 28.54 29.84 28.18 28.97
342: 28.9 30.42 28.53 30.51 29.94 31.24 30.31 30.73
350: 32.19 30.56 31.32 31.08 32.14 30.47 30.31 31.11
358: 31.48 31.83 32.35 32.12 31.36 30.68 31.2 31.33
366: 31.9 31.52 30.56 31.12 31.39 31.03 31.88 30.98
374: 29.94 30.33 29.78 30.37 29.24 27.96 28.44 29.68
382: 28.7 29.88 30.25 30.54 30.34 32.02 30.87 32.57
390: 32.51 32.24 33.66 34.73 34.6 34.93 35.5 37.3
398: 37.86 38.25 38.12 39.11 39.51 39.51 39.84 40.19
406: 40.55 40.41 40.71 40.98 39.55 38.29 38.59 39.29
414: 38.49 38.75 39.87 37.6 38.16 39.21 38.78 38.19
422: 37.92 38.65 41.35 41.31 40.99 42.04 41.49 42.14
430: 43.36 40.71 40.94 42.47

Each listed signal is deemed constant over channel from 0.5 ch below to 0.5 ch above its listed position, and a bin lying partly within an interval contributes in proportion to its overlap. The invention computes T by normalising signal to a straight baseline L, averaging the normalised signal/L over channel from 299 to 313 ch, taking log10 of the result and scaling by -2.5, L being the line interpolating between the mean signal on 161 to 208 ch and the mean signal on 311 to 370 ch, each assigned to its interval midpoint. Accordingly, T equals 0.089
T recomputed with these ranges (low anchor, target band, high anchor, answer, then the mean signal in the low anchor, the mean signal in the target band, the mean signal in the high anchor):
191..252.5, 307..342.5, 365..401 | 0.17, 30.9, 27.1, 32.1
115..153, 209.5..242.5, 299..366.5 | 0.02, 33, 30.3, 28.4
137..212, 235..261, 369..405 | -0.08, 30.1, 33.3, 33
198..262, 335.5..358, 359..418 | 0.11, 31.2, 30.1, 34.2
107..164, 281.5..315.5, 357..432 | 0.22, 32.5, 28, 35.3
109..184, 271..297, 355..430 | 0.14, 31.9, 29.5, 35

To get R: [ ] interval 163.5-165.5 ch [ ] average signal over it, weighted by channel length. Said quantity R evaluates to 29.7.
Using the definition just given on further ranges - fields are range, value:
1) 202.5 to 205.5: 30.1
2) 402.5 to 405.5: 39.8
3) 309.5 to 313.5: 27.9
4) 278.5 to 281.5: 29.1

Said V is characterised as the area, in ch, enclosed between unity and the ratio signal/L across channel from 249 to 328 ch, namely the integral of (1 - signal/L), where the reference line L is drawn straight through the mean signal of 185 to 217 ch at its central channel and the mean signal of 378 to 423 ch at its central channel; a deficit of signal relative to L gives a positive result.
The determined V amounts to 7.4 ch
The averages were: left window 29.7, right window 36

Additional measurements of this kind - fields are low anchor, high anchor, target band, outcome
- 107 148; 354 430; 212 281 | 5.7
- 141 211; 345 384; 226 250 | -1.8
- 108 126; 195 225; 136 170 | 2.7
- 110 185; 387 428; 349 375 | 4.0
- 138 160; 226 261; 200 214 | 1.1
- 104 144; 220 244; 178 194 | 1.2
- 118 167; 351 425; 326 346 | 3.5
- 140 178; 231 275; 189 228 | 2.1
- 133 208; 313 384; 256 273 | -1.4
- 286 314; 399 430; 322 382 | 6.8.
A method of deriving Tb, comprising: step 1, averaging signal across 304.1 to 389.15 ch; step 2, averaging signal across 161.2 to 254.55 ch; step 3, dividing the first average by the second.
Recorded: 0.9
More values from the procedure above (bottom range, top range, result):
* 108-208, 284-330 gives 0.87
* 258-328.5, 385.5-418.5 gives 1.29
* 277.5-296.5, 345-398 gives 1.08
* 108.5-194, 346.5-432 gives 1.10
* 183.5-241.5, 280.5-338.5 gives 0.91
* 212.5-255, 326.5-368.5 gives 0.94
